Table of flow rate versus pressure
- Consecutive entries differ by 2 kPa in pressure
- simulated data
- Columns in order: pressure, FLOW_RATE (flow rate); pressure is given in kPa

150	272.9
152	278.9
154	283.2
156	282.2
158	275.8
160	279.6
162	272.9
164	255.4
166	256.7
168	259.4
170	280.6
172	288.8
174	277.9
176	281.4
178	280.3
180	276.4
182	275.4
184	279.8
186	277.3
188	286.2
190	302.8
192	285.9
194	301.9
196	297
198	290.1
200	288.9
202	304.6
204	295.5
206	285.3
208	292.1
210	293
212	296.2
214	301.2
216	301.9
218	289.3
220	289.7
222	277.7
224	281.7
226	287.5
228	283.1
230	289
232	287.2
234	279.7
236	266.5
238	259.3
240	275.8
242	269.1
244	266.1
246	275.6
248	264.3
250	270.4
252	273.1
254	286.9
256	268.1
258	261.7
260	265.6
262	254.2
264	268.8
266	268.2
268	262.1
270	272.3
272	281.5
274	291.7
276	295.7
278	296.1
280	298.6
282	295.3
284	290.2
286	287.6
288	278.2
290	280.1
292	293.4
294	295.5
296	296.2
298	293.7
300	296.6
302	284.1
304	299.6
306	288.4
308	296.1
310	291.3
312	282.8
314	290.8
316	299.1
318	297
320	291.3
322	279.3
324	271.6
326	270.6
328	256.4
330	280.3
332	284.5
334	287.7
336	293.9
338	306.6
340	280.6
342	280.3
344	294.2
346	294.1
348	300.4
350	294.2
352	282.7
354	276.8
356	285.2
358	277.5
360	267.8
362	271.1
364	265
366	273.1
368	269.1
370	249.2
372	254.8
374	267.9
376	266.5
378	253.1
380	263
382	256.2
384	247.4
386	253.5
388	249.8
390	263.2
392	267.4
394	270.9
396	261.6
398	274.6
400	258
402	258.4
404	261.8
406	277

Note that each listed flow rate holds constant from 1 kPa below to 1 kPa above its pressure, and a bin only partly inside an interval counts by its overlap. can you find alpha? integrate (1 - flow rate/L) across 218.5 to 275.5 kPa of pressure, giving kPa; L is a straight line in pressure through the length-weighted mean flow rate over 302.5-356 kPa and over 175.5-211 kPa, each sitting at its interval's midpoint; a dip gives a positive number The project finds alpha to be 2.7 kPa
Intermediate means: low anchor 289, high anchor 287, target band 274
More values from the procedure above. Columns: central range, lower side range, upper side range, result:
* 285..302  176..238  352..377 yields -0.8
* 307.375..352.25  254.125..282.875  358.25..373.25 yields -2.9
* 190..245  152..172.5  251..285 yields -2.2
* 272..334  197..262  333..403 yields -2.7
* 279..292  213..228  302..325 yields 0.0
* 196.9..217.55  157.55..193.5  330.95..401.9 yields -1.3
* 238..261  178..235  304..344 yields 1.4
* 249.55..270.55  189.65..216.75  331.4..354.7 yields 1.8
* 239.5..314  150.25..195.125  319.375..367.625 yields -0.3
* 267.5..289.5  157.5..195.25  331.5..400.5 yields -0.9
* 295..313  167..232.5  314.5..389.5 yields -0.8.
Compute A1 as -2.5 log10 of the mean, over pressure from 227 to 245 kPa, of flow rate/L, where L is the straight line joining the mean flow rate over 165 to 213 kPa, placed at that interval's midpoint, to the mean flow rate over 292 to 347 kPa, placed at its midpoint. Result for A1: 0.04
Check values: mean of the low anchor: 286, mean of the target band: 275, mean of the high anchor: 288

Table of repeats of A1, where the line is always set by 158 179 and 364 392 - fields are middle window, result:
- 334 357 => -0.11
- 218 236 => -0.06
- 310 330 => -0.08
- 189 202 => -0.09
